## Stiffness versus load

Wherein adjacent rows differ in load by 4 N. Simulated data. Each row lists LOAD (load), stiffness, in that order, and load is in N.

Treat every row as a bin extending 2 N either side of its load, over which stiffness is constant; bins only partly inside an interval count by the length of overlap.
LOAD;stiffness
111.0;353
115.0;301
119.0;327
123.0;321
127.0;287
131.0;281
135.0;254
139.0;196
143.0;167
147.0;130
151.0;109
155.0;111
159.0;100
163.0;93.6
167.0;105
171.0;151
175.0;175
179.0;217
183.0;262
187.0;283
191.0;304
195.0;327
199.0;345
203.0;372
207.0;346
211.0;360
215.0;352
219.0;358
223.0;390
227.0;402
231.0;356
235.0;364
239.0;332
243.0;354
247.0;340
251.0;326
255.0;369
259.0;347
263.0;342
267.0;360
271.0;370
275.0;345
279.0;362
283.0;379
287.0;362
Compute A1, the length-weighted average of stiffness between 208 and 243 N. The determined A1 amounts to 363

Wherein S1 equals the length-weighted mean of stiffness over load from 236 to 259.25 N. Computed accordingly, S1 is 345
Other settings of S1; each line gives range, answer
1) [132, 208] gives 212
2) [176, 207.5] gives 301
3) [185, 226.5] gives 346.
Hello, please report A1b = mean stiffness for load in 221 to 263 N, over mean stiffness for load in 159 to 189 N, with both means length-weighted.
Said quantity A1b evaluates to 2.00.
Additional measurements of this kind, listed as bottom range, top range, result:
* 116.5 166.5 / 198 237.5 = 1.86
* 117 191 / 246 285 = 1.76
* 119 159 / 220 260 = 1.73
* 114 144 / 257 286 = 1.33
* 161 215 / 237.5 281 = 1.34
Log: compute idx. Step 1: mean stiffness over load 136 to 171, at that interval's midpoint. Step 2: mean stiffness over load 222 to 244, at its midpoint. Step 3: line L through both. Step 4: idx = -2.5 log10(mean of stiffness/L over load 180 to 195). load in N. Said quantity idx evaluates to -0.22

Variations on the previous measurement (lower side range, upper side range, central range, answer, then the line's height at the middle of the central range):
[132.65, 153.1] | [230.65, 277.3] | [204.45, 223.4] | -0.25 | 286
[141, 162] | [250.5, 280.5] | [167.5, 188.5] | -0.17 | 176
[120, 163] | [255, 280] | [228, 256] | -0.09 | 323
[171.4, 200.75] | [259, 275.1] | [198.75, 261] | -0.15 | 314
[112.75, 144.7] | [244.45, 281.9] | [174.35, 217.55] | 0.01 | 310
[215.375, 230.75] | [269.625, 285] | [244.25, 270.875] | 0.06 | 369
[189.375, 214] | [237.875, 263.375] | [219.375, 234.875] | -0.10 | 344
